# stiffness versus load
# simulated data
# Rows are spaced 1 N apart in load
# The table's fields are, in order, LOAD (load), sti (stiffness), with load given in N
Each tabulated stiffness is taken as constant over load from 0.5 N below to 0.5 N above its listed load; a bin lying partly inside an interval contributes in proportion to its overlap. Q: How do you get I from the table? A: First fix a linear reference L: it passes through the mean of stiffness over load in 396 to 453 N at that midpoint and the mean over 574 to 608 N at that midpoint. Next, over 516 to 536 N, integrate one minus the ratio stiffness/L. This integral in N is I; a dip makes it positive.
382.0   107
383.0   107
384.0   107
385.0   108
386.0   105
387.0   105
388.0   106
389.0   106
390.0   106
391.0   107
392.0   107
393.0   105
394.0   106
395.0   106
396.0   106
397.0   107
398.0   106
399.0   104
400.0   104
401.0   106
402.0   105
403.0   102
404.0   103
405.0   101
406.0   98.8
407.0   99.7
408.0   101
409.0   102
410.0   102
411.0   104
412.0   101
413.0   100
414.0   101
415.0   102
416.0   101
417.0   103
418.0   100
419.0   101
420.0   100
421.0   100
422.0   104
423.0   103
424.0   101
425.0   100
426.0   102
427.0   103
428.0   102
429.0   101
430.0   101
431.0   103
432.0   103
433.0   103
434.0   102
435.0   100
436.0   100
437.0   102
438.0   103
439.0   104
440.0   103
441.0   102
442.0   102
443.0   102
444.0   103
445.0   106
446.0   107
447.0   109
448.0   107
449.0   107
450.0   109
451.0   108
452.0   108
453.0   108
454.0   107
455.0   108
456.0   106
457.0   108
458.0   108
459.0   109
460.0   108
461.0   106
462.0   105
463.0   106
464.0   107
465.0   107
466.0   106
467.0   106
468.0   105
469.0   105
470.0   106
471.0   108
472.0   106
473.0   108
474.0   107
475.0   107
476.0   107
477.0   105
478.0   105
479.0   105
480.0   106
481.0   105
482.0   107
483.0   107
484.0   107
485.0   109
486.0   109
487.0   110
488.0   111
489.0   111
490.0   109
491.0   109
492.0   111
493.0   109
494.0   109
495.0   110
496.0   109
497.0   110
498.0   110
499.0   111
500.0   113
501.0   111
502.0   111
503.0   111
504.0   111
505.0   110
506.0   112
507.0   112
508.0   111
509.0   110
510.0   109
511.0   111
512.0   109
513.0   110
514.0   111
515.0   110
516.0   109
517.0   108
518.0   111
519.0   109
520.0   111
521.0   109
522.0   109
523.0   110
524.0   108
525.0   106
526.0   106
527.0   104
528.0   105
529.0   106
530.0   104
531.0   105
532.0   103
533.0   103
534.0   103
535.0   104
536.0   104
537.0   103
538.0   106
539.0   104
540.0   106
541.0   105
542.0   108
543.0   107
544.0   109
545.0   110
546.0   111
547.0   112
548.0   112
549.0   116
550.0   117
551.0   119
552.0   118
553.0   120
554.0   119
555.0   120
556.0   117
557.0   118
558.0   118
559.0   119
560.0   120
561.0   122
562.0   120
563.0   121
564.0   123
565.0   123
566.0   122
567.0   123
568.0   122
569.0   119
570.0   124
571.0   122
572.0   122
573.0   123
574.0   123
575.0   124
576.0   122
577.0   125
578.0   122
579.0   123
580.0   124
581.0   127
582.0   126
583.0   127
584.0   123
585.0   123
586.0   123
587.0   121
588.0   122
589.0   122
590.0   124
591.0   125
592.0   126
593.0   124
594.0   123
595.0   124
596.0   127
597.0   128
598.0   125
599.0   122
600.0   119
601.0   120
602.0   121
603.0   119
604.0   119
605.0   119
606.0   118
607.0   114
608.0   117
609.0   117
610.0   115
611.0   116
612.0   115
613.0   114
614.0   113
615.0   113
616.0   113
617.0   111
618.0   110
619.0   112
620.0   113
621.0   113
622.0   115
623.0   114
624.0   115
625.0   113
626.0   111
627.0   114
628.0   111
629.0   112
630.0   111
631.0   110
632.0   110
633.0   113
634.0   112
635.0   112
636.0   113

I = 1.47 N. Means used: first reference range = 103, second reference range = 123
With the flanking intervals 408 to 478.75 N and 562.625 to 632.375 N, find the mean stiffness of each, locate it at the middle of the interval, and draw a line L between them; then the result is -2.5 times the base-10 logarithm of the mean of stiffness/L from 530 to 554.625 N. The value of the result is 0.05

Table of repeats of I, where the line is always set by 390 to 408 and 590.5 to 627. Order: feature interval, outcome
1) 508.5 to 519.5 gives 0.2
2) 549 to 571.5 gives -1.1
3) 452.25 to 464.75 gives 0.1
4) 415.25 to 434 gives 0.7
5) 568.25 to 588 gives -1.3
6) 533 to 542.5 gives 0.7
